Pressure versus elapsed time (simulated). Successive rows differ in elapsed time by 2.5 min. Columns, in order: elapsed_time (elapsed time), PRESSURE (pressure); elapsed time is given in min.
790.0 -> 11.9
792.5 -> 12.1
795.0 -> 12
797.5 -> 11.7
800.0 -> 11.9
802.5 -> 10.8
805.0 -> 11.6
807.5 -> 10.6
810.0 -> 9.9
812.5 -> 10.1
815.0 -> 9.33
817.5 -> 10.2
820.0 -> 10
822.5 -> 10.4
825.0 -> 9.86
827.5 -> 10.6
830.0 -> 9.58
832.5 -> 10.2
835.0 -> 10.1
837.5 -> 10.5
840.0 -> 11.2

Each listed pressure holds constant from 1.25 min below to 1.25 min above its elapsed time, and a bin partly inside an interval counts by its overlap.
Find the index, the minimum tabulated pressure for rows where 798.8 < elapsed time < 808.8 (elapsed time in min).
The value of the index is 10.6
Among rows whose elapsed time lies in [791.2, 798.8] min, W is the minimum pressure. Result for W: 11.7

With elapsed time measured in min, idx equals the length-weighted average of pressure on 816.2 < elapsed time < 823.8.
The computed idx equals 10.2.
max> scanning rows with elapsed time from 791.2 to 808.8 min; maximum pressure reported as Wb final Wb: 12.1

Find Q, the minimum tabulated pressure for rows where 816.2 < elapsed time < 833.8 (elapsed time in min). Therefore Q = 9.58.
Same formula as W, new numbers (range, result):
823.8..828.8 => 9.86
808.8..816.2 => 9.33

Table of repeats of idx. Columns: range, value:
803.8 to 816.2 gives 10.3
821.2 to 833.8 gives 10.1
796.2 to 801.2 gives 11.8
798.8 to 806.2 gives 11.4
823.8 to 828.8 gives 10.2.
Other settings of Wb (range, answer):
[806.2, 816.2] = 10.6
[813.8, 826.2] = 10.4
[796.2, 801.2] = 11.9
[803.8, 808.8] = 11.6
